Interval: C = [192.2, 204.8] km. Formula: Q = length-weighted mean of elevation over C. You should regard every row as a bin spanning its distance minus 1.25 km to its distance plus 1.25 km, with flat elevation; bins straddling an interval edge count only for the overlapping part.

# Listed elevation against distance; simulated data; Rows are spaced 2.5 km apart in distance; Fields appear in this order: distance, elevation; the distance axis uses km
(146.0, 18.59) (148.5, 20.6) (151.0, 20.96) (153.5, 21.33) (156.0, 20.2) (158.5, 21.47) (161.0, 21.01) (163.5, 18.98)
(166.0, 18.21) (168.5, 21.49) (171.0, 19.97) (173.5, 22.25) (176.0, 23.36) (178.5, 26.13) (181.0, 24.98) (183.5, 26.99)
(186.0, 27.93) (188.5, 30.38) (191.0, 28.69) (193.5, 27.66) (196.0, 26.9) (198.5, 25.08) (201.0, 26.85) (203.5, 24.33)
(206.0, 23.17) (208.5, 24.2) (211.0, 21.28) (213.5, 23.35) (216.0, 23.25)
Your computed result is 26.2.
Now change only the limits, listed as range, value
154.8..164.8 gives 20.4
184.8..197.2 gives 28.3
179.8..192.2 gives 27.8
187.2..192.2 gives 29.5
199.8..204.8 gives 25.6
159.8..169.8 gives 19.9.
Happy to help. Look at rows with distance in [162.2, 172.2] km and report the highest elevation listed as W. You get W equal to 21.49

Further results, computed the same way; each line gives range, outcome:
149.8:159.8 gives 21.47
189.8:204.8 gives 28.69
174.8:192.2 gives 30.38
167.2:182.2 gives 26.13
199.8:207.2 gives 26.85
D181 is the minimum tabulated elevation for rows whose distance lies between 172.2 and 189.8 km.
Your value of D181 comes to 22.25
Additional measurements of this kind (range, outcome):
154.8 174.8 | 18.21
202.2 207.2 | 23.17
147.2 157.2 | 20.2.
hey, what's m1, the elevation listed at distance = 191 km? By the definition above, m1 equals 28.69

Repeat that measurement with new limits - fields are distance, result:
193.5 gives 27.66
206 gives 23.17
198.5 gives 25.08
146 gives 18.59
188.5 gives 30.38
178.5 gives 26.13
